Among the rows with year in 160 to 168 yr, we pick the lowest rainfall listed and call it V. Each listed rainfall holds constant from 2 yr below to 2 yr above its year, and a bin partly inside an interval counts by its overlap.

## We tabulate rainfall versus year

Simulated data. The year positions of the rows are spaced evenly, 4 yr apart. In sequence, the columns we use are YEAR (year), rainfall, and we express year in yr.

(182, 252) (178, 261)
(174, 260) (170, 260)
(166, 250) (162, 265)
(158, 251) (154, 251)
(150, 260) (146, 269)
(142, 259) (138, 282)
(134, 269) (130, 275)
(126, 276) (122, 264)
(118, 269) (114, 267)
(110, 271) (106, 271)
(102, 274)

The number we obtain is 250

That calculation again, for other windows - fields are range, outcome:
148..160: 251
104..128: 264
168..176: 260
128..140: 269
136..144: 259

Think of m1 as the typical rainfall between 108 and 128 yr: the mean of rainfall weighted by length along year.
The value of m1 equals 269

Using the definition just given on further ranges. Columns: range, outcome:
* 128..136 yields 272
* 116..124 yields 266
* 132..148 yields 270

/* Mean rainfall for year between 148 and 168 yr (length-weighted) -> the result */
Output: 255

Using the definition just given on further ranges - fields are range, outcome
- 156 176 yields 257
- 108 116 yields 269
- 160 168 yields 258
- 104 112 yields 271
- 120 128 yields 270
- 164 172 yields 255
